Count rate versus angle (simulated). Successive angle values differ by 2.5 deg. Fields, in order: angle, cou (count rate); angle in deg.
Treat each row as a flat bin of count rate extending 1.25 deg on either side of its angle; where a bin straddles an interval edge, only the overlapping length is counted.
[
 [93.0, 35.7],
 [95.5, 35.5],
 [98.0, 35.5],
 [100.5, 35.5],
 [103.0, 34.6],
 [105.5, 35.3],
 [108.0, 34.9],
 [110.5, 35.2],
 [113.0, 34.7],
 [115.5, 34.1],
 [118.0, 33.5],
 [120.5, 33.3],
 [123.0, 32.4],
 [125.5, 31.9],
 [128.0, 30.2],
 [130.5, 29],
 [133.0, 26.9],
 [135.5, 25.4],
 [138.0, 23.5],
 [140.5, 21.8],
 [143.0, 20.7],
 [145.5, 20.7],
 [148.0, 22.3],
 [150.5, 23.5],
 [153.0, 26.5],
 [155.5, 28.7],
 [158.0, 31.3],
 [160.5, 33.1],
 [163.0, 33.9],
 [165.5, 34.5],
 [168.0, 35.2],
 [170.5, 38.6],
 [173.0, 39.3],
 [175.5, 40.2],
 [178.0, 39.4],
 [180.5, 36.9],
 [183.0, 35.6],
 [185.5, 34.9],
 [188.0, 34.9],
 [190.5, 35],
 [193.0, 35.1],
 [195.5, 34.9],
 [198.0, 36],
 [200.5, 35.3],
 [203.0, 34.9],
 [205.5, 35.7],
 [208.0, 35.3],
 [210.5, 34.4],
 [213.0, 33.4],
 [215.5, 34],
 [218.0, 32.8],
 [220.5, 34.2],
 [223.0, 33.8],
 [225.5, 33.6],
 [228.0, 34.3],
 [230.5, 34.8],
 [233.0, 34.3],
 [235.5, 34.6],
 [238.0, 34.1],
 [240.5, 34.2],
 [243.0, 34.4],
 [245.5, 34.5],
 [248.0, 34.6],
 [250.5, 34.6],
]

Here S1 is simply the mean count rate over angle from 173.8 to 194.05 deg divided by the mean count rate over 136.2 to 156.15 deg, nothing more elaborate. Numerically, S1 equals 1.57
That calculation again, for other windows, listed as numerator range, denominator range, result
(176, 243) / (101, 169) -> 1.17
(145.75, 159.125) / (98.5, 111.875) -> 0.74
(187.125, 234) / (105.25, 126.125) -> 1.02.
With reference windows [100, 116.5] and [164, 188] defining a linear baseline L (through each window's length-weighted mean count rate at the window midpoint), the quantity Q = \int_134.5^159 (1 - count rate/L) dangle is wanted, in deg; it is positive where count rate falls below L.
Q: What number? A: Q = 7.98 deg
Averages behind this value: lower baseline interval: 34.9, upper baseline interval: 37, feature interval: 24.4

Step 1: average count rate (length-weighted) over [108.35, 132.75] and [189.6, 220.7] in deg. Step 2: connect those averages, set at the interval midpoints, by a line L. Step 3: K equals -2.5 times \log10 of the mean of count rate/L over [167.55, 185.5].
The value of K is -0.12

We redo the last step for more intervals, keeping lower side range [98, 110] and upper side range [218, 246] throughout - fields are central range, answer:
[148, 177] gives 0.06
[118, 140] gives 0.20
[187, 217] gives -0.02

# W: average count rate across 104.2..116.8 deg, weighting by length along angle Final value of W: 34.8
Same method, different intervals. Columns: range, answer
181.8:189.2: 35.1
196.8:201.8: 35.6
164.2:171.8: 36.1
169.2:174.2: 38.9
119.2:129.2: 32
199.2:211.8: 35.1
